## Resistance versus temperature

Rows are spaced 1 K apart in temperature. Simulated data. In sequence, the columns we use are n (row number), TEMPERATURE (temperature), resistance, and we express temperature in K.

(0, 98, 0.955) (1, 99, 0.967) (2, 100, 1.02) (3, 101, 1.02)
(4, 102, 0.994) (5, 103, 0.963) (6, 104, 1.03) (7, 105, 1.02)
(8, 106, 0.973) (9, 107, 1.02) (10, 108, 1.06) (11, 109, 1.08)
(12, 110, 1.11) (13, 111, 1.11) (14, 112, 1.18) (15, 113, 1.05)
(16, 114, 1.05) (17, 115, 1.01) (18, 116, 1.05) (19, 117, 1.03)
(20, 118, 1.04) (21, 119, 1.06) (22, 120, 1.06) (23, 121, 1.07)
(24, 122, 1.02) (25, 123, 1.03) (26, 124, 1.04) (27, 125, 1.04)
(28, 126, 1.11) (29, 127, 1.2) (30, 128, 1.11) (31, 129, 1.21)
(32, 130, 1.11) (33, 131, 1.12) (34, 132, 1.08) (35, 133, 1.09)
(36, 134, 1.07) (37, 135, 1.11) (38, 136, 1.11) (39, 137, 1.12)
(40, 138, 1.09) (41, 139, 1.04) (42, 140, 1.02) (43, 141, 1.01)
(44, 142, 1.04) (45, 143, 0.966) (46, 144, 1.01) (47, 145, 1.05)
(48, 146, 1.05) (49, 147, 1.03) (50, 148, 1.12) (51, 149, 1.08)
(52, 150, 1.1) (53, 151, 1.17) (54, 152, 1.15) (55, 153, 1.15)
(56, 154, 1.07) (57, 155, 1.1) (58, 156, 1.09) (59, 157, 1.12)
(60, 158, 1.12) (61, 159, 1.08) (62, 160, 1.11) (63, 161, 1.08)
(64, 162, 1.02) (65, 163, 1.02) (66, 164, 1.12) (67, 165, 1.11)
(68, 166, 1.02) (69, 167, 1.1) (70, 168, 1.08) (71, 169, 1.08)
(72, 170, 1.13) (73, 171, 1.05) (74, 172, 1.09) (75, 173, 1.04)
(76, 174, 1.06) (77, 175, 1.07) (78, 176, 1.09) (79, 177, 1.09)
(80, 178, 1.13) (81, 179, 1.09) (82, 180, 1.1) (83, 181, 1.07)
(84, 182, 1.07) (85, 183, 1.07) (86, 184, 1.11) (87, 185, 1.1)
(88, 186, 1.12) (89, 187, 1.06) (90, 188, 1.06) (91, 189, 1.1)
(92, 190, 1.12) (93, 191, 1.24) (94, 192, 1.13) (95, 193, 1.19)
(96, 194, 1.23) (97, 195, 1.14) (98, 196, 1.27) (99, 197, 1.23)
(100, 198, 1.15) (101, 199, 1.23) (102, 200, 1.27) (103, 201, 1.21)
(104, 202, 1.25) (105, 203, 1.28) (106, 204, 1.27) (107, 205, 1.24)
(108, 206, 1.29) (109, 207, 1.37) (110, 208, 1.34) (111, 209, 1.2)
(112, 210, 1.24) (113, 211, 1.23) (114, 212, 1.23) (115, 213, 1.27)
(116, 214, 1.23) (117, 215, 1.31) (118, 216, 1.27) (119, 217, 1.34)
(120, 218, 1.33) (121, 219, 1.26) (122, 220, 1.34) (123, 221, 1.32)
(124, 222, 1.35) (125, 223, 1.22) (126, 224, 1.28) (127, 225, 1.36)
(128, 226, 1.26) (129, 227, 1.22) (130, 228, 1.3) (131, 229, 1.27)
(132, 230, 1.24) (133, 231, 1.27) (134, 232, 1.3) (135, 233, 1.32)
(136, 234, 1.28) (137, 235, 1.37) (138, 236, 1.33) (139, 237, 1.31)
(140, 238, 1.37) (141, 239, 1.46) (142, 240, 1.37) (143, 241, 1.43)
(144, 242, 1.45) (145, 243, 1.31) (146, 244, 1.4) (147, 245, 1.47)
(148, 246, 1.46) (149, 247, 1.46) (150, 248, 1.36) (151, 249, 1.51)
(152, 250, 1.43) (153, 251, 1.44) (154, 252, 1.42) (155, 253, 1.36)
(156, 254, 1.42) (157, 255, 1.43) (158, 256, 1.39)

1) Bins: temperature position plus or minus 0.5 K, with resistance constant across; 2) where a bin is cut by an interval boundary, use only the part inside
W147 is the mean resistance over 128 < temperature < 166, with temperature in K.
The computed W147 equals 1.08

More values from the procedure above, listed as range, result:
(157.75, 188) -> 1.08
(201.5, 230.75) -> 1.28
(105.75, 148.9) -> 1.07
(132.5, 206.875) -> 1.11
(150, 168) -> 1.1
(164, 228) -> 1.19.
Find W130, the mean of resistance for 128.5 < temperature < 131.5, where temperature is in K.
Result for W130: 1.15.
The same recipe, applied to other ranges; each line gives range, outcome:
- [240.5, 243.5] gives 1.4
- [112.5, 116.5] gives 1.04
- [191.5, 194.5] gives 1.18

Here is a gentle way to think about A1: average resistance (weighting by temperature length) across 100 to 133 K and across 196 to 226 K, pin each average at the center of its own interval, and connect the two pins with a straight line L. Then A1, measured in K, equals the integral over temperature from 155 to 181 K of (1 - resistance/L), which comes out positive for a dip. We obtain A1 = 2.1 K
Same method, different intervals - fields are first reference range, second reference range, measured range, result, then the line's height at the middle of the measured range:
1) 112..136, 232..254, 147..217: 4.81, 1.23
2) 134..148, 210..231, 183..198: 0.60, 1.19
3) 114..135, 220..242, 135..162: 1.26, 1.13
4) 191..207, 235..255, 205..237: 0.65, 1.32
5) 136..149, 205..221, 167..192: 1.67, 1.17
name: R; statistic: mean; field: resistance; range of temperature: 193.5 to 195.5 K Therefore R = 1.19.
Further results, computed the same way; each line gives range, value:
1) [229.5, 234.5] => 1.28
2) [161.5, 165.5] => 1.07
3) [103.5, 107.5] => 1.01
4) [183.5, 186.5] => 1.11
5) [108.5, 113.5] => 1.11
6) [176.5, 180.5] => 1.1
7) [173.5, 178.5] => 1.09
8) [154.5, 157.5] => 1.1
